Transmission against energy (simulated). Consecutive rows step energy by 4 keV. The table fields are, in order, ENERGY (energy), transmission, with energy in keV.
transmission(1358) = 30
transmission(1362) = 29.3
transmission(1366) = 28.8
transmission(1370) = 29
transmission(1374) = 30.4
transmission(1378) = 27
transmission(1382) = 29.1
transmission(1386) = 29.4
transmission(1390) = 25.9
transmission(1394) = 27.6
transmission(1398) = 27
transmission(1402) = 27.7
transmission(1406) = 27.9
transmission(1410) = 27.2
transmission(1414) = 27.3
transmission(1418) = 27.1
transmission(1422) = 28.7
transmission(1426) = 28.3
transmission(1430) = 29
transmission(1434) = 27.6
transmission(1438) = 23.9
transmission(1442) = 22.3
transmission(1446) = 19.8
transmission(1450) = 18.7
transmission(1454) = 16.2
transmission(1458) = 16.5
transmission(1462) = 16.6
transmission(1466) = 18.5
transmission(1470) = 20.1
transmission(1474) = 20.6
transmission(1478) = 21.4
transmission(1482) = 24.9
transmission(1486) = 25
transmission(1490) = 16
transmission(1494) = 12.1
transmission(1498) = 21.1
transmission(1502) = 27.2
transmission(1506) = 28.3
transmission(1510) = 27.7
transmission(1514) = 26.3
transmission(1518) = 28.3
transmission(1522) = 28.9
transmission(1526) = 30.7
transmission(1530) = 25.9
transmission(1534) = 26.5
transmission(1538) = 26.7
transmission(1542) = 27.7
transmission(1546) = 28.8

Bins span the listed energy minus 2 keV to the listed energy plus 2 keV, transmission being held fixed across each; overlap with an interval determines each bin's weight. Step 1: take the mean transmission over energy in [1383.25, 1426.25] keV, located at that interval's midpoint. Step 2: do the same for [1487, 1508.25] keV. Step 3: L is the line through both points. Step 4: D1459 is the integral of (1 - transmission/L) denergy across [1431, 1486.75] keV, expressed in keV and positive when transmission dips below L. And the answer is 6.9 keV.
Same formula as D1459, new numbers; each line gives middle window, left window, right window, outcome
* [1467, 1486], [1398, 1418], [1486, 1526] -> 2.52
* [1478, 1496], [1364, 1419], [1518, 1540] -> 5.26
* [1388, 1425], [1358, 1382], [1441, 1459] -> -4.96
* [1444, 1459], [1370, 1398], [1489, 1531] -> 4.86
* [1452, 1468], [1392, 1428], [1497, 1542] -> 6.12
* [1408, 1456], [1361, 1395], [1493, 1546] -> 5.24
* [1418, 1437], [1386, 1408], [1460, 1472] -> -3.73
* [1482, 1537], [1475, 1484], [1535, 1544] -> 0.27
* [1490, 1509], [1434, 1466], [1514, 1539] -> 2.44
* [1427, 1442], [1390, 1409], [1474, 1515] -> -0.37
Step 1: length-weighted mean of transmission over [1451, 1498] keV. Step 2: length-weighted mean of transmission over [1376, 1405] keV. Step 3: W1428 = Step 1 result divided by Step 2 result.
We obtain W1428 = 0.69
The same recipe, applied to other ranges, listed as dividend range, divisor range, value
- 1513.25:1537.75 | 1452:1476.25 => 1.53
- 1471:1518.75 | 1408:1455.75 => 0.93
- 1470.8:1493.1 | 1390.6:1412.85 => 0.77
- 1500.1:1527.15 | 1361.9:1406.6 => 1.00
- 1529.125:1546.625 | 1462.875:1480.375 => 1.35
